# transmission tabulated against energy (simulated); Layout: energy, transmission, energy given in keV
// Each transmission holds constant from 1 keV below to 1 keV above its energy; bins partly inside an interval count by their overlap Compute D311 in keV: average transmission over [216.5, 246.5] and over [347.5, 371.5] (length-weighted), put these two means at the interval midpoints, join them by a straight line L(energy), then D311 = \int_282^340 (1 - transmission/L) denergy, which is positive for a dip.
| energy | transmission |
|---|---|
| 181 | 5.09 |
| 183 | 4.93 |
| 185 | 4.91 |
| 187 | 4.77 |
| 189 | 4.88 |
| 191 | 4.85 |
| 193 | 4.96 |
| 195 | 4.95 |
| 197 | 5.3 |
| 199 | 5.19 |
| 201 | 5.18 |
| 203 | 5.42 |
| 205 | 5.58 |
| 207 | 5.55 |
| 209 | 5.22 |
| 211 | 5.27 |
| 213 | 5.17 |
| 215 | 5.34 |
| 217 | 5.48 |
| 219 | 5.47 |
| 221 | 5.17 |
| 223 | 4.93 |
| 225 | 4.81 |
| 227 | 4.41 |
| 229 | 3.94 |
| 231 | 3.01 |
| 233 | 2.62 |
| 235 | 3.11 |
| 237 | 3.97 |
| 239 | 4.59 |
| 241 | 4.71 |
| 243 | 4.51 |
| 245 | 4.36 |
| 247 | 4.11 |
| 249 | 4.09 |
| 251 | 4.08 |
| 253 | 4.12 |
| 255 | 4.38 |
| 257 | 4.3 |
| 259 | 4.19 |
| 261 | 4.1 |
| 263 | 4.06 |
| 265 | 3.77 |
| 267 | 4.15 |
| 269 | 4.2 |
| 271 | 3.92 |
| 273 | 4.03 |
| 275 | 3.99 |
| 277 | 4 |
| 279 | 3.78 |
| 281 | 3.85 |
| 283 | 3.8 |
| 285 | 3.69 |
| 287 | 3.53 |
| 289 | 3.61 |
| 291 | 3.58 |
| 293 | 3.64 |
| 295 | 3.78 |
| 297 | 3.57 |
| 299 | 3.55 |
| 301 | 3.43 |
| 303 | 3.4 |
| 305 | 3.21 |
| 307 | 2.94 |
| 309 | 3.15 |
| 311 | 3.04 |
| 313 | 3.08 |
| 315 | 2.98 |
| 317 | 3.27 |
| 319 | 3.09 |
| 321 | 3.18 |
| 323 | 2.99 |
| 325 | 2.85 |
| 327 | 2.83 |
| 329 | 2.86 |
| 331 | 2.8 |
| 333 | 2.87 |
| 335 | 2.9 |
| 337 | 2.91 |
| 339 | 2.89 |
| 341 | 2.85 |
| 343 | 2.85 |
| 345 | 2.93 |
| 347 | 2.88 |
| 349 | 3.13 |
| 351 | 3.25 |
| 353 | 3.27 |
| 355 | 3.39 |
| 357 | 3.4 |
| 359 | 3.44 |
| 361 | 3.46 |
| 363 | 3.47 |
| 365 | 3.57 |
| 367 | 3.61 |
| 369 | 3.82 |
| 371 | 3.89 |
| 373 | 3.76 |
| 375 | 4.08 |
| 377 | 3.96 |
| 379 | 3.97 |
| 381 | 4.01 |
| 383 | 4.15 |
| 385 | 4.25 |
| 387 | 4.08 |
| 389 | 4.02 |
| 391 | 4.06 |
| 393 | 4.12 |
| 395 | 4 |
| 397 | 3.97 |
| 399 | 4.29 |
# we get 8.7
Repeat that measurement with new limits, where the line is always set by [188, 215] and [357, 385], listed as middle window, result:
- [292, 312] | 4.6 keV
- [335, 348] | 3.7 keV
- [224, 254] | 5.2 keV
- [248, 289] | 5.7 keV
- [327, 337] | 3.0 keV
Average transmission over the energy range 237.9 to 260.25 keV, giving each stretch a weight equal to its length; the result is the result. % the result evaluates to 4.31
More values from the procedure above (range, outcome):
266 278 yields 4.05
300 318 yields 3.17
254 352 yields 3.43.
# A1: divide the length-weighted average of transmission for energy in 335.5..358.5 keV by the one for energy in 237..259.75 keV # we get 0.71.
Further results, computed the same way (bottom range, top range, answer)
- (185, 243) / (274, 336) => 0.70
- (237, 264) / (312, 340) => 0.69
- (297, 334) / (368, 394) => 1.30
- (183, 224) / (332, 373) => 0.63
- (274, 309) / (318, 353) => 0.82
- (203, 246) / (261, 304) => 0.81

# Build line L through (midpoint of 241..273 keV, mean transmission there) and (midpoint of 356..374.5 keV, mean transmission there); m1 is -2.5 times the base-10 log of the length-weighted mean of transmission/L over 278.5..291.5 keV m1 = 0.094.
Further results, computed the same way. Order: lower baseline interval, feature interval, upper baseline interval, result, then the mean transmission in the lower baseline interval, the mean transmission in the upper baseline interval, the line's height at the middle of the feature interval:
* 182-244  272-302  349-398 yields 0.16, 4.78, 3.78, 4.32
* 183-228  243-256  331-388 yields 0.11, 5.12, 3.45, 4.65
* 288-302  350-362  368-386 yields 0.16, 3.59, 3.99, 3.89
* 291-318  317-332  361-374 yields 0.16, 3.32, 3.67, 3.43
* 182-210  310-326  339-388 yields 0.28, 5.12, 3.55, 3.97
